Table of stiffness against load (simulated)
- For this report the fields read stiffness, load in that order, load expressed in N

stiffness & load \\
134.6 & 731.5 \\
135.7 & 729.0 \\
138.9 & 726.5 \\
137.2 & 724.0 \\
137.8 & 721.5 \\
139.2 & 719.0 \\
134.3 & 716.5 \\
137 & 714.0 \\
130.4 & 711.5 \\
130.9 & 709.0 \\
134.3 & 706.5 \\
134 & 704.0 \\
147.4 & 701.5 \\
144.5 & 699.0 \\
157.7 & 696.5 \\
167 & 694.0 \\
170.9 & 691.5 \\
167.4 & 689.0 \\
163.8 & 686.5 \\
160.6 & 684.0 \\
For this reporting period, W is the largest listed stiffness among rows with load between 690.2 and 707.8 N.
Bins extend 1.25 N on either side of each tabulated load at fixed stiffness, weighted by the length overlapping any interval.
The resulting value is 170.9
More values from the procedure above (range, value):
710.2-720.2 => 139.2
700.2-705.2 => 147.4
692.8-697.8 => 167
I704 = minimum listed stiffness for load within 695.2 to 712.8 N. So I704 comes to 130.4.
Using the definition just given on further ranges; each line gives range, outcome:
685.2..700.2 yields 144.5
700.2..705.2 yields 134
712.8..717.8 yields 134.3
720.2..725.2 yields 137.2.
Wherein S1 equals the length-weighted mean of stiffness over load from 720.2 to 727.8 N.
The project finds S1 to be 138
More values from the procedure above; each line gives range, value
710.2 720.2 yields 135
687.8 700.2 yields 162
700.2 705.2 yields 141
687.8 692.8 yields 169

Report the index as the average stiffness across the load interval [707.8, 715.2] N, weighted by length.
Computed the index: 133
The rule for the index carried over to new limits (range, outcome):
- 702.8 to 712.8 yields 132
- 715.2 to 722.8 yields 137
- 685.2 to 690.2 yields 166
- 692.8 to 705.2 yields 150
